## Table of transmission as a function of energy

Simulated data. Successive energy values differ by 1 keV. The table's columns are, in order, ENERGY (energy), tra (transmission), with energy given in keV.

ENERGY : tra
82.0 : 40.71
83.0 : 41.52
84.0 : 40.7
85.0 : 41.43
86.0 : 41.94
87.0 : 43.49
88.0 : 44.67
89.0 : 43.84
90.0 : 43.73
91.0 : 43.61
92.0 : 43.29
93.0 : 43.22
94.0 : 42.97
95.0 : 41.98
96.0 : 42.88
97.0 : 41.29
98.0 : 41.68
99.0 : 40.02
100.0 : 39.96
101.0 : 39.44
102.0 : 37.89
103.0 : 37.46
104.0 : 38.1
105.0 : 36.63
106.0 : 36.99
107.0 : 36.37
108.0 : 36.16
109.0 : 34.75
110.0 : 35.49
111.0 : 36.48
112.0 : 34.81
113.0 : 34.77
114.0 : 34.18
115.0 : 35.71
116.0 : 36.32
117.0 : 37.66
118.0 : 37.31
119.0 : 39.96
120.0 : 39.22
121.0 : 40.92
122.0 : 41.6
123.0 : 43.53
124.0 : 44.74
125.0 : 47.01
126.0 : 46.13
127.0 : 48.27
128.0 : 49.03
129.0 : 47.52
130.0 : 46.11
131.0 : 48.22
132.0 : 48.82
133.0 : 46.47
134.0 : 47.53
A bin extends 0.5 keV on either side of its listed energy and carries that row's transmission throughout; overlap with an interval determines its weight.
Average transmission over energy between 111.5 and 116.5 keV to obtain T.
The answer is 35.2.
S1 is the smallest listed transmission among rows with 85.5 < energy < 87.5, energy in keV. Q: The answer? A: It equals 41.94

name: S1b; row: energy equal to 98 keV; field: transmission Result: 41.68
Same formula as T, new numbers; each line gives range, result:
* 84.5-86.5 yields 41.7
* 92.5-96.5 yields 42.8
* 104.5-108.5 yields 36.5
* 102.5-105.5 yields 37.4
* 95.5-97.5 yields 42.1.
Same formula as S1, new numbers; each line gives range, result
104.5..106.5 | 36.63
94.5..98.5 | 41.29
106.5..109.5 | 34.75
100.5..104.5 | 37.46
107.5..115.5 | 34.18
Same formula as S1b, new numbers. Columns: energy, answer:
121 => 40.92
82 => 40.71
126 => 46.13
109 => 34.75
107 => 36.37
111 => 36.48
